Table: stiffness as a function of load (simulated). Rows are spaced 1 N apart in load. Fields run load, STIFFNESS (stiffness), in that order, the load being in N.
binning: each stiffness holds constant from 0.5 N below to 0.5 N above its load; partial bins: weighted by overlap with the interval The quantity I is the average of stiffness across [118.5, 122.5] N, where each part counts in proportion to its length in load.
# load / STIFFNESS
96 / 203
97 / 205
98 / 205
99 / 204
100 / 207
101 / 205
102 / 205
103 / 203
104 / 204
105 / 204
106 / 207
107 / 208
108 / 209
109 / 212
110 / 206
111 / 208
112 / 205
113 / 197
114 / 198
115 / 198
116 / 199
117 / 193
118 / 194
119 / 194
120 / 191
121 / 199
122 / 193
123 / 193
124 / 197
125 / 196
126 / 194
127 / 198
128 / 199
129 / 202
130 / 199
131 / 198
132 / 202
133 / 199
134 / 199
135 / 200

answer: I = 194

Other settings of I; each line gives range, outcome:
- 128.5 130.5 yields 200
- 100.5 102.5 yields 205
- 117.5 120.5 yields 193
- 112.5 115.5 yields 198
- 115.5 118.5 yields 195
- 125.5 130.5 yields 198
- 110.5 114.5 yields 202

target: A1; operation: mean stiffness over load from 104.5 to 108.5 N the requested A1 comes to 207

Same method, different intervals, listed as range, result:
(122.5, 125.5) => 195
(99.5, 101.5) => 206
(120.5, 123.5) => 195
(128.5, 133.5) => 200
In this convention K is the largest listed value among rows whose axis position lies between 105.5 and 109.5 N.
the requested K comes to 212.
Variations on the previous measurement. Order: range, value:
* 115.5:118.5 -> 199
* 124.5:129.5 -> 202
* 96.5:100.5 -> 207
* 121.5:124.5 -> 197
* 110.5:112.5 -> 208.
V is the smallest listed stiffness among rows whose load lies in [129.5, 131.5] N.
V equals 198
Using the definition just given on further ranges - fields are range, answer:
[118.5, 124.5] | 191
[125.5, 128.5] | 194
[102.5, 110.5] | 203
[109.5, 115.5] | 197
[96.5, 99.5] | 204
